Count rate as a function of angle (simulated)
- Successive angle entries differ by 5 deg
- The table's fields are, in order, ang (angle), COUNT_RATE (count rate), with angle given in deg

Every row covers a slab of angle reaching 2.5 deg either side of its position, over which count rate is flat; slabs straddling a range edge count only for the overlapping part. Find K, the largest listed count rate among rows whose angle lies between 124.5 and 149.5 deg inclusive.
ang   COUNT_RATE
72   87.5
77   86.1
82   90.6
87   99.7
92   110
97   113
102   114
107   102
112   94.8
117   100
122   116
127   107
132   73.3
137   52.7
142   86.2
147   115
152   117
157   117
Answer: 115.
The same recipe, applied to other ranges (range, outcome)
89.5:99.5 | 113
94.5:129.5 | 116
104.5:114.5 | 102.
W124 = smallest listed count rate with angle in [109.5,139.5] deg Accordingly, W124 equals 52.7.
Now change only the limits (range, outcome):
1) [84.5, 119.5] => 94.8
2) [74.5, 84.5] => 86.1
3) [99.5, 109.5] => 102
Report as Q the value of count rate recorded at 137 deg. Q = 52.7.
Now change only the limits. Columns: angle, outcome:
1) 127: 107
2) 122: 116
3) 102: 114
